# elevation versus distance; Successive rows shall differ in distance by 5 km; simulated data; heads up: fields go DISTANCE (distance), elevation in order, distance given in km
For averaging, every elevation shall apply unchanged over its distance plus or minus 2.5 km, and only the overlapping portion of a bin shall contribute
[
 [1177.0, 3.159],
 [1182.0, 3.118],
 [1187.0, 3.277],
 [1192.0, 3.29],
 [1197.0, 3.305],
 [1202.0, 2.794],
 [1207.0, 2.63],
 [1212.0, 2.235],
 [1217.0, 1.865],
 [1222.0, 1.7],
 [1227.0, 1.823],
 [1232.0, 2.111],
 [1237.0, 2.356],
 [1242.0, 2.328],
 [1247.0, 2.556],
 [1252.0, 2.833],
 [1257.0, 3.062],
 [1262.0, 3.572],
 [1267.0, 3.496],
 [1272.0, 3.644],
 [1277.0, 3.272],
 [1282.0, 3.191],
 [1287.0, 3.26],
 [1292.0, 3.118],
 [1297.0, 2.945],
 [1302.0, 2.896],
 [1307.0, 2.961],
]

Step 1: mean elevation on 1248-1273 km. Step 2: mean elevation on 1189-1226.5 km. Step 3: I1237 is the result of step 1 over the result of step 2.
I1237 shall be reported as 1.29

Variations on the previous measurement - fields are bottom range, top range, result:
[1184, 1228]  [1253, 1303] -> 1.26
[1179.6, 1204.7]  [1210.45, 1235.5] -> 0.62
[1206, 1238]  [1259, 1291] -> 1.64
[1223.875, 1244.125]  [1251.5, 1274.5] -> 1.57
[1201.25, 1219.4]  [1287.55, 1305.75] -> 1.29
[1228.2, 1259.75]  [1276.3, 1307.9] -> 1.23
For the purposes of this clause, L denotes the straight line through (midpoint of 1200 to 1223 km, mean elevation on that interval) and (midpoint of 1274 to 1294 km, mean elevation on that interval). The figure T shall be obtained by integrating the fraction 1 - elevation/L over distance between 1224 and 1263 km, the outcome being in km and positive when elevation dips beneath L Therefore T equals 2.6 km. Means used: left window 2.27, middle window 2.53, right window 3.22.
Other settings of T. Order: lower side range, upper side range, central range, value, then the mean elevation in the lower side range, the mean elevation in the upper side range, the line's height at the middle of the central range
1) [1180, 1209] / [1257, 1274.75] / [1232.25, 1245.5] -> 4.04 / 3.08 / 3.49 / 3.34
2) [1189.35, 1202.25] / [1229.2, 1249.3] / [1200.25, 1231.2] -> 7.20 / 3.19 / 2.33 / 2.79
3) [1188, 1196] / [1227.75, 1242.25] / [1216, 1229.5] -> 3.89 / 3.29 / 2.2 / 2.51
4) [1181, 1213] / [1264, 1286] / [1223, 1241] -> 6.16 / 2.98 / 3.4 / 3.16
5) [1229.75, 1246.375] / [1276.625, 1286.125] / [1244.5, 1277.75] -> -4.74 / 2.3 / 3.23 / 2.79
